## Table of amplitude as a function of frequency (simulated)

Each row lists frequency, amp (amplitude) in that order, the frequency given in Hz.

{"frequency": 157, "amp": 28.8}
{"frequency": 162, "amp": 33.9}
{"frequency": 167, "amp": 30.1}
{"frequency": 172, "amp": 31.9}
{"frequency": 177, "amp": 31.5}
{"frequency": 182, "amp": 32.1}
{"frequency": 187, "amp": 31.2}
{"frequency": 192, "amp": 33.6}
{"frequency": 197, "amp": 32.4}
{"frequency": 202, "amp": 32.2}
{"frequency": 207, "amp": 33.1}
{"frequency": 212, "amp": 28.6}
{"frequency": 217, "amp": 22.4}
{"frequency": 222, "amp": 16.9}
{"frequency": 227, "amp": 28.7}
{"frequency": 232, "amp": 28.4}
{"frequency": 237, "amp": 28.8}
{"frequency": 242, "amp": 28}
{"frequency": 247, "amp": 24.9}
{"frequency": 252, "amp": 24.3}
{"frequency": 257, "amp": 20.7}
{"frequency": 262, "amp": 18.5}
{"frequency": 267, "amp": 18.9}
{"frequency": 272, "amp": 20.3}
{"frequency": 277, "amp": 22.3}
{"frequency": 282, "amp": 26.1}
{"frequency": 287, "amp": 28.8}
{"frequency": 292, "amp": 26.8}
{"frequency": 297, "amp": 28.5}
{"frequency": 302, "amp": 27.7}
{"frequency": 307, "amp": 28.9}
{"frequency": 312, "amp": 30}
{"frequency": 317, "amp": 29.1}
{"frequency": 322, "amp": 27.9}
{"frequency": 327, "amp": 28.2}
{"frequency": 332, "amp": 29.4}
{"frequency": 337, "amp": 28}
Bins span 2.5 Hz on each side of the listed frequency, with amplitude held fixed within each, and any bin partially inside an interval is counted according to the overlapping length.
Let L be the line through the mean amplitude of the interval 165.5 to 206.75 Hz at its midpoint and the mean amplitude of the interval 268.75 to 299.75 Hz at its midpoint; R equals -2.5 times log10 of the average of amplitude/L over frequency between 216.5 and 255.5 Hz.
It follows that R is 0.130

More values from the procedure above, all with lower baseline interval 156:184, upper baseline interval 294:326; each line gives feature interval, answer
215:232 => 0.28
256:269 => 0.47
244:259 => 0.26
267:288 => 0.24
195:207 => -0.05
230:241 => 0.06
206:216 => 0.05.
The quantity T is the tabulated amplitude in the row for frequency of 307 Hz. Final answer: 28.9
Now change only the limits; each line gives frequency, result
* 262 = 18.5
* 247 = 24.9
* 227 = 28.7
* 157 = 28.8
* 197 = 32.4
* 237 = 28.8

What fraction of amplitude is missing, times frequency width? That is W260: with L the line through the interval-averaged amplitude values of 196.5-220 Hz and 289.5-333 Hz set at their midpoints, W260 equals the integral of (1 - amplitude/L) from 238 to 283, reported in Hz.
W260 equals 9.5 Hz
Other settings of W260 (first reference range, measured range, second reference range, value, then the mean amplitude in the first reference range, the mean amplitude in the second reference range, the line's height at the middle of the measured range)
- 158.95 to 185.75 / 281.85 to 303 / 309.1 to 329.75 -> 1.2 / 31.8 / 28.8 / 29.4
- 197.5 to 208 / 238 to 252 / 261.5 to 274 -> -1.4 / 32.5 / 19.3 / 23.9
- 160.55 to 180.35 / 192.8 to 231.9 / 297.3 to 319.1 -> 3.6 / 31.8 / 28.9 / 30.9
